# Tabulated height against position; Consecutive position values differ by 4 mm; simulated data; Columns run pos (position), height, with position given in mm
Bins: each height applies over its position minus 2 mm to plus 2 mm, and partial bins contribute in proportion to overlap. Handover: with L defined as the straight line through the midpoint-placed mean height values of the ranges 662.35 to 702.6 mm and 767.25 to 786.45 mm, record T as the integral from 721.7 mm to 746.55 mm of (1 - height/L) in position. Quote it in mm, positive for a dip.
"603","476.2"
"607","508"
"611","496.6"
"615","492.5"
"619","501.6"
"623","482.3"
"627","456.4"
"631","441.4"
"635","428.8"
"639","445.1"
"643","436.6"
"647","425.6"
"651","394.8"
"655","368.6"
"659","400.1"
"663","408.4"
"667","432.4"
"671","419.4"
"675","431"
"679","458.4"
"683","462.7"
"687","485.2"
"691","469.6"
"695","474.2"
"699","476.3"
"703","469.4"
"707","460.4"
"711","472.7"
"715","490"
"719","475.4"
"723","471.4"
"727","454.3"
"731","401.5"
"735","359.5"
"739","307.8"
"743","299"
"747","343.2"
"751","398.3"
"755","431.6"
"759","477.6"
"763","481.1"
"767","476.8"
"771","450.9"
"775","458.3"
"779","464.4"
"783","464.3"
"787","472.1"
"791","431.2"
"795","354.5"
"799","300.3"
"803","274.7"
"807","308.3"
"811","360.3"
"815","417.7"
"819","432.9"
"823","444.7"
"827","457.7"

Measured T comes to 4.4 mm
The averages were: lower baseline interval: 454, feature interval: 377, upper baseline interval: 462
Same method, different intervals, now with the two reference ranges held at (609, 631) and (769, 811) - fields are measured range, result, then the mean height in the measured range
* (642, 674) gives 3.60 mm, 411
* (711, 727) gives -1.60 mm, 475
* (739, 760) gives 1.92 mm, 378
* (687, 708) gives -1.38 mm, 472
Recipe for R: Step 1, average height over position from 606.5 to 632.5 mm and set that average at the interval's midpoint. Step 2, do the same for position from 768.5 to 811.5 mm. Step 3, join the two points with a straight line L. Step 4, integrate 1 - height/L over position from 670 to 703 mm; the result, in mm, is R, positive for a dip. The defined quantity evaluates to -1.0 mm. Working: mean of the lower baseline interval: 482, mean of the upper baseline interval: 397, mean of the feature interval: 461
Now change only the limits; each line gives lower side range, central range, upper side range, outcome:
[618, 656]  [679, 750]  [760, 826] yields -1.2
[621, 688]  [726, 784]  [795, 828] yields -3.5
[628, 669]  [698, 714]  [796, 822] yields -3.0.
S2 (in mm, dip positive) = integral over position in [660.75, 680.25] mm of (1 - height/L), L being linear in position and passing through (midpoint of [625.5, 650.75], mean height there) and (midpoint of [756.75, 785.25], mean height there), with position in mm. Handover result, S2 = 0.7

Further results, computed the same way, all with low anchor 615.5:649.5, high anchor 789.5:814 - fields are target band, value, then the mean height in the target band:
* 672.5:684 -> -0.7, 448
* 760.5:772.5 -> -3.5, 471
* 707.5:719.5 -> -2.4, 477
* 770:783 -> -3.8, 459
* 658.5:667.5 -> 0.4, 413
